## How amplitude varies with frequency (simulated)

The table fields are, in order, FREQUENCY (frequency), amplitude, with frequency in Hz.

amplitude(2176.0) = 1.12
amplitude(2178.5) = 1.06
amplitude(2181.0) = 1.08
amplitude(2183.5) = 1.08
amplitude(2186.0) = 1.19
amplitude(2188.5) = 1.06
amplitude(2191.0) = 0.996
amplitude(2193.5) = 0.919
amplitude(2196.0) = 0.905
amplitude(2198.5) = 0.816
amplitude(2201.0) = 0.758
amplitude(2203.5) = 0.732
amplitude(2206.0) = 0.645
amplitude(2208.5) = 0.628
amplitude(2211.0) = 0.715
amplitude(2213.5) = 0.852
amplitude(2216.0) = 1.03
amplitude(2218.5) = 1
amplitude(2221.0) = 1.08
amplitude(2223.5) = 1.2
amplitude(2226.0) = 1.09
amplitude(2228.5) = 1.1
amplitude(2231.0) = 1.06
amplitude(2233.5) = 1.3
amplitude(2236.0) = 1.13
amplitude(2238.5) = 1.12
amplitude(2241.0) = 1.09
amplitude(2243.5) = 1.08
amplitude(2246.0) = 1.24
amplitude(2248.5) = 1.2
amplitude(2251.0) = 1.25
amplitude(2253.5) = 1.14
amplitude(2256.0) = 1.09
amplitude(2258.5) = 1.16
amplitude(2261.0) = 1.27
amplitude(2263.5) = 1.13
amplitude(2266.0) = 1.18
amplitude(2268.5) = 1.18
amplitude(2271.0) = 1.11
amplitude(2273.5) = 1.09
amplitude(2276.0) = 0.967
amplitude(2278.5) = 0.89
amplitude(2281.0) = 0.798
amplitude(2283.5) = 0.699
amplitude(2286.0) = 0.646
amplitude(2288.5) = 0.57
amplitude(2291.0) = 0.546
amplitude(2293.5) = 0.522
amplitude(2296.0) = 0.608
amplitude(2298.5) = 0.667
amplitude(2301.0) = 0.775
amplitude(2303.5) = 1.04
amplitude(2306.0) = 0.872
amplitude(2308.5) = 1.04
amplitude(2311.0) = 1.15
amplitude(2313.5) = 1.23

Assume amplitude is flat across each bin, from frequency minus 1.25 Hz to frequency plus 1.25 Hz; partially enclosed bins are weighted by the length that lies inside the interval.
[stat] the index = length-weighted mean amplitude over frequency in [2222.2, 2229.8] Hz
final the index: 1.13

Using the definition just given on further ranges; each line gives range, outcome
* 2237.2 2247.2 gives 1.13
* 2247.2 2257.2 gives 1.17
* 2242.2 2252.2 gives 1.19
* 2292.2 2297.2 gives 0.564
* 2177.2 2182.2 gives 1.07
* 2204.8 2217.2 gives 0.773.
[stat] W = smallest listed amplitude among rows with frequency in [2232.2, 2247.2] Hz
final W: 1.08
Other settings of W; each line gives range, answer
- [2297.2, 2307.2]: 0.667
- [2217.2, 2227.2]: 1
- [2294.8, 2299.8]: 0.608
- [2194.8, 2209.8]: 0.628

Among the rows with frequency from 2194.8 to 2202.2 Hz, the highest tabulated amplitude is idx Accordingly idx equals 0.905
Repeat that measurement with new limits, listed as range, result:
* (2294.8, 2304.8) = 1.04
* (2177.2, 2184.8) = 1.08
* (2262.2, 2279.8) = 1.18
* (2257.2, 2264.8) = 1.27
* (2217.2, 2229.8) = 1.2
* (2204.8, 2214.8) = 0.852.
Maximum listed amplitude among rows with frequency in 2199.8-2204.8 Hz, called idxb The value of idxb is 0.758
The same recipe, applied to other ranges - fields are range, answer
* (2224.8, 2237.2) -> 1.3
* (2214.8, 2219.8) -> 1.03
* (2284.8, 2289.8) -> 0.646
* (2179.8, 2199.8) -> 1.19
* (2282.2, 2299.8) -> 0.699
